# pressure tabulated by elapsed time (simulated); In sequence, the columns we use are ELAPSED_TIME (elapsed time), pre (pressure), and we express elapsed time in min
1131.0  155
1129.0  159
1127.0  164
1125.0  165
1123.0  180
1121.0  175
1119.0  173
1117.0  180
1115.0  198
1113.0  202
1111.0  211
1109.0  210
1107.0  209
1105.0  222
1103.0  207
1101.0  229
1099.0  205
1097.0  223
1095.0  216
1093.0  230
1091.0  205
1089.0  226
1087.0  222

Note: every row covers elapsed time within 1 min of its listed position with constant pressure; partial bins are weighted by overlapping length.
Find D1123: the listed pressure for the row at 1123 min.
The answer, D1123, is 180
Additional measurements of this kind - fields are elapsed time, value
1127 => 164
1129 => 159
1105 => 222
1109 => 210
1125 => 165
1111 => 211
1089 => 226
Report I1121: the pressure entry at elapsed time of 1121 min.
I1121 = 175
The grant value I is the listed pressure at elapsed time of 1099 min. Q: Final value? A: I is 205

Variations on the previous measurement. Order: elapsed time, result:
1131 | 155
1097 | 223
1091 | 205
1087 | 222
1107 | 209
